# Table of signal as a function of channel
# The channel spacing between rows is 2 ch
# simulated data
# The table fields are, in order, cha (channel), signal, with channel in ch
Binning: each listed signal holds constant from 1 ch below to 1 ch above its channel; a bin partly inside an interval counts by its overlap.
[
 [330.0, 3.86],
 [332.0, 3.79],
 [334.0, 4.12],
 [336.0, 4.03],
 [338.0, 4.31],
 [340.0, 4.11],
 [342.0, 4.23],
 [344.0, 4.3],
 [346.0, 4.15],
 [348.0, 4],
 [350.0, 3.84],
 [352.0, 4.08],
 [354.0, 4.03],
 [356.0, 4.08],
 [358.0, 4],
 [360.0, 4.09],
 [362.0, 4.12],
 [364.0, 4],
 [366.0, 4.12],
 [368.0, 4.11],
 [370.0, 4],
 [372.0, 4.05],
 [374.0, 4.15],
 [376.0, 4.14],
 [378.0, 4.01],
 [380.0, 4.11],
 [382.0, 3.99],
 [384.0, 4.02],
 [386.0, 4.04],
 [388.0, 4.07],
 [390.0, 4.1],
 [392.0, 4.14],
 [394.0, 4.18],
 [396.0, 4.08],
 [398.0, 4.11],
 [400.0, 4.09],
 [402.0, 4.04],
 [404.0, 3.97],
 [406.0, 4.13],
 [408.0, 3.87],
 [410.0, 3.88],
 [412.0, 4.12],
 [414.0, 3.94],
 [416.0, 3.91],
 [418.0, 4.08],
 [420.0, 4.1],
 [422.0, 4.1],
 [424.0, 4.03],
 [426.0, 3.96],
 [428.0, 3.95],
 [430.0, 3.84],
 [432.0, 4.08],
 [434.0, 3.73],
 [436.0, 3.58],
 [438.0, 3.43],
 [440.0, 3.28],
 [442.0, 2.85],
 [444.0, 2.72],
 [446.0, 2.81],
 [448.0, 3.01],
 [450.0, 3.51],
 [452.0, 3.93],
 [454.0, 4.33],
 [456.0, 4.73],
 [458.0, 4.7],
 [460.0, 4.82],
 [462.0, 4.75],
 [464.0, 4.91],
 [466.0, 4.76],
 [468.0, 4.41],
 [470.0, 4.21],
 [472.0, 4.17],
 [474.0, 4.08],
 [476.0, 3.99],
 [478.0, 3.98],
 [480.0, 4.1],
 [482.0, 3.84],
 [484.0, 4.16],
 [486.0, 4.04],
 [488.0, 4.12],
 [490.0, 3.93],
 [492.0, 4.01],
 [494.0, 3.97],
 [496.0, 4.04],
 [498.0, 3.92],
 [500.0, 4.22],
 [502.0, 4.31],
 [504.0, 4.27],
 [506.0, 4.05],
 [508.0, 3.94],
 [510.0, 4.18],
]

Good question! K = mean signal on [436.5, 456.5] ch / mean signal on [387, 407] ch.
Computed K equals 0.84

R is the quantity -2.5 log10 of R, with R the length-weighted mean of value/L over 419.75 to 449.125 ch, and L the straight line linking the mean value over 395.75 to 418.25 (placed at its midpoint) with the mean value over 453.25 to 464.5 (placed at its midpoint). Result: 0.224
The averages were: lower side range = 4.01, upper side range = 4.71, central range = 3.55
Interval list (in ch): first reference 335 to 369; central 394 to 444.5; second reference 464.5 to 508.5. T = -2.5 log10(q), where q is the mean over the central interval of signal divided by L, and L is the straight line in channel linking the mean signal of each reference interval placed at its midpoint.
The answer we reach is 0.07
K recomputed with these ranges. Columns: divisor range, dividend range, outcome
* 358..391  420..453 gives 0.88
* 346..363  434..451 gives 0.79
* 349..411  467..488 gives 1.01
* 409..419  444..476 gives 1.04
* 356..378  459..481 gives 1.07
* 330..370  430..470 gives 0.96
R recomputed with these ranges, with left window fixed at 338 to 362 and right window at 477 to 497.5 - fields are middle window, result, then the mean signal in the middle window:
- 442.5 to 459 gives 0.10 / 3.69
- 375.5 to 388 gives 0.01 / 4.05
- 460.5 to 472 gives -0.14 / 4.58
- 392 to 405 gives 0.00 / 4.08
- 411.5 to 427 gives 0.01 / 4.03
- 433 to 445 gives 0.23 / 3.27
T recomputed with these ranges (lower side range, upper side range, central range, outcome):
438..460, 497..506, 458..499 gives -0.080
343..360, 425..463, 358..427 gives -0.031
